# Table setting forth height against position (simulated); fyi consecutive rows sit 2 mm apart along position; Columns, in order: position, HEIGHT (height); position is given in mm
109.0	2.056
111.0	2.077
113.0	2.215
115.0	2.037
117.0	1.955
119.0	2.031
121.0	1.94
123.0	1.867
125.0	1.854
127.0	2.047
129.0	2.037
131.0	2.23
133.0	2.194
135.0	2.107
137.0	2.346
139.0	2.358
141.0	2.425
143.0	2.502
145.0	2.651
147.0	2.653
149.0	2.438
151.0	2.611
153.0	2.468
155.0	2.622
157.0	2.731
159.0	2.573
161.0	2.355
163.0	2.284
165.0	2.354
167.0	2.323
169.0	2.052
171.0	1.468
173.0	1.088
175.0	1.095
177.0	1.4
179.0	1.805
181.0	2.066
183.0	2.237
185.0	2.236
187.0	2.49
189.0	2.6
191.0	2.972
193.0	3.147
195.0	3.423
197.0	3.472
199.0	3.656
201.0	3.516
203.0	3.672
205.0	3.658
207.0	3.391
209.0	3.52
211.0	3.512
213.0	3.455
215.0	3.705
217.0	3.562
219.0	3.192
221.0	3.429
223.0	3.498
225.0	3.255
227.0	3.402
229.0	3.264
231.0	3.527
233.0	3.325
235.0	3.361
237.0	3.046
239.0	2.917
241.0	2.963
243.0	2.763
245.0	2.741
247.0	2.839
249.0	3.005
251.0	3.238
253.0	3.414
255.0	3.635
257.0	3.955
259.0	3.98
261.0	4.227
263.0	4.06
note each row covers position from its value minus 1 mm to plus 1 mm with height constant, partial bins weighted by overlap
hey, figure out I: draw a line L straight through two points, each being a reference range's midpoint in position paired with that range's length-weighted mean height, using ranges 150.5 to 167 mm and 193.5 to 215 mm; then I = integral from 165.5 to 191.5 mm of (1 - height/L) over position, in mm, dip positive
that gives 8.6 mm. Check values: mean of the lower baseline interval 2.49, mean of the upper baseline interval 3.53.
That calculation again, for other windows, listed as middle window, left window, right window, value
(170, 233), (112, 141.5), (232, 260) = -2.1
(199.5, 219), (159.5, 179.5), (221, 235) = -4.5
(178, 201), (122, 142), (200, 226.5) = 2.6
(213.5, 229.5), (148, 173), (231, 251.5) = -3.1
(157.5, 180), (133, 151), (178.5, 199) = 5.9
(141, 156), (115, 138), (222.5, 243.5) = -1.7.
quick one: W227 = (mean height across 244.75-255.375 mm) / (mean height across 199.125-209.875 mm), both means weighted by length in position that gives 0.88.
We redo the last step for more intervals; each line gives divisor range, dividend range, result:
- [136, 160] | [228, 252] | 1.22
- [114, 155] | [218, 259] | 1.45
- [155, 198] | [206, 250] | 1.42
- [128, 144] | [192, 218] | 1.54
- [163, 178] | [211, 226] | 2.00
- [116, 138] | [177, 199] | 1.28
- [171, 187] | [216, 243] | 1.88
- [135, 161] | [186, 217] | 1.34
